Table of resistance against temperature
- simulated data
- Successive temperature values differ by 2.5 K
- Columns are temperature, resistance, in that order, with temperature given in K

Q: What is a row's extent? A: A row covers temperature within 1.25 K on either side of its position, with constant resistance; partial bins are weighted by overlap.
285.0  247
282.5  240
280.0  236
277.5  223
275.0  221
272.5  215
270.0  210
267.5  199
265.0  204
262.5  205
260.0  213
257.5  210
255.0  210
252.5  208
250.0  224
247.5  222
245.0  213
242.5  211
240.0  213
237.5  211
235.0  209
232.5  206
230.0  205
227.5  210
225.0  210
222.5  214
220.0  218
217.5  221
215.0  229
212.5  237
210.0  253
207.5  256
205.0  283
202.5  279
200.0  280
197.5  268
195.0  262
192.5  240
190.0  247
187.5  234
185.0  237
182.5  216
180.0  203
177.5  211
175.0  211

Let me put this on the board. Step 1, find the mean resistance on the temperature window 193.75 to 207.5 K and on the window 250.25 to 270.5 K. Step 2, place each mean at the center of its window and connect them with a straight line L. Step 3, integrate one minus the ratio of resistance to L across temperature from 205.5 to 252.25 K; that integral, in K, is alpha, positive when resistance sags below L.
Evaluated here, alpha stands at 4.1 K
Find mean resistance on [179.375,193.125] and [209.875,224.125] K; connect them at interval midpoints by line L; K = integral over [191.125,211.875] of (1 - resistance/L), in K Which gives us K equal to -3.3 K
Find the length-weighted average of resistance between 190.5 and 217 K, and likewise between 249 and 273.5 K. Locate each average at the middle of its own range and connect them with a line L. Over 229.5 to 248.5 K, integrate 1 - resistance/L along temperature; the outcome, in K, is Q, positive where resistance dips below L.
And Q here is 1.4 K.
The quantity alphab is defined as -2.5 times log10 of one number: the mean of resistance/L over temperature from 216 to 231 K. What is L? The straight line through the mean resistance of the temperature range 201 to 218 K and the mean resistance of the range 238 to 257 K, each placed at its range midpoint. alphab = 0.12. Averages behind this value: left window 253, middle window 213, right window 214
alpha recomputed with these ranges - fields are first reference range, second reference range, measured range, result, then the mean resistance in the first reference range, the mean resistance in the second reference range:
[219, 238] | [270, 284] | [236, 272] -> 1.2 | 210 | 226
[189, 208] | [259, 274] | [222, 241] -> 2.2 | 265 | 208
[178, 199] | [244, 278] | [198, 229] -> -1.6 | 238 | 212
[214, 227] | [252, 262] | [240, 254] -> -0.2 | 218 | 210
